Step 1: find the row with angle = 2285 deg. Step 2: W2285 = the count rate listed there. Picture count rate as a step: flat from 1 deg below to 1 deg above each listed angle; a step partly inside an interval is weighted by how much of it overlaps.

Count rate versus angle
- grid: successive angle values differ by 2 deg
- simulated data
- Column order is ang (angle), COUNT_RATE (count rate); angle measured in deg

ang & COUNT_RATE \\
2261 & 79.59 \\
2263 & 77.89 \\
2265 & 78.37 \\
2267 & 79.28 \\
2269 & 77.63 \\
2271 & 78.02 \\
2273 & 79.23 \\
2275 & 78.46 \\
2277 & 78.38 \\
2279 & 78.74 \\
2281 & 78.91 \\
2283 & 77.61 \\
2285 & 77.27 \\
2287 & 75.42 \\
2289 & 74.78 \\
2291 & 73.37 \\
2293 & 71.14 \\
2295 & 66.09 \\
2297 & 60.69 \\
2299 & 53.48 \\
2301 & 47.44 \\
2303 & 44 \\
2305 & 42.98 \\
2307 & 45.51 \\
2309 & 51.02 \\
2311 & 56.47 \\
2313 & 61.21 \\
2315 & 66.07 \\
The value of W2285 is 77.27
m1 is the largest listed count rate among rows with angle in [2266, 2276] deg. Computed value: 79.28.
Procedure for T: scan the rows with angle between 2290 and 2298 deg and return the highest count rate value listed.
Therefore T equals 73.37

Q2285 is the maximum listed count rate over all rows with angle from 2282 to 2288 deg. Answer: 77.61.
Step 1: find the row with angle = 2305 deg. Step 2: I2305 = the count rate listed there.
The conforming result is 42.98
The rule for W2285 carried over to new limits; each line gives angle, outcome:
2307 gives 45.51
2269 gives 77.63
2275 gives 78.46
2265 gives 78.37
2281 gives 78.91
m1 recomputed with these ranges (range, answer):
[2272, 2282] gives 79.23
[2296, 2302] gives 60.69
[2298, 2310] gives 53.48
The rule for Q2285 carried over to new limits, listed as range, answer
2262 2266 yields 78.37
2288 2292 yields 74.78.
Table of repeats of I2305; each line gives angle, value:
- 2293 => 71.14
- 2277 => 78.38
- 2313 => 61.21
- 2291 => 73.37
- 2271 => 78.02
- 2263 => 77.89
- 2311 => 56.47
